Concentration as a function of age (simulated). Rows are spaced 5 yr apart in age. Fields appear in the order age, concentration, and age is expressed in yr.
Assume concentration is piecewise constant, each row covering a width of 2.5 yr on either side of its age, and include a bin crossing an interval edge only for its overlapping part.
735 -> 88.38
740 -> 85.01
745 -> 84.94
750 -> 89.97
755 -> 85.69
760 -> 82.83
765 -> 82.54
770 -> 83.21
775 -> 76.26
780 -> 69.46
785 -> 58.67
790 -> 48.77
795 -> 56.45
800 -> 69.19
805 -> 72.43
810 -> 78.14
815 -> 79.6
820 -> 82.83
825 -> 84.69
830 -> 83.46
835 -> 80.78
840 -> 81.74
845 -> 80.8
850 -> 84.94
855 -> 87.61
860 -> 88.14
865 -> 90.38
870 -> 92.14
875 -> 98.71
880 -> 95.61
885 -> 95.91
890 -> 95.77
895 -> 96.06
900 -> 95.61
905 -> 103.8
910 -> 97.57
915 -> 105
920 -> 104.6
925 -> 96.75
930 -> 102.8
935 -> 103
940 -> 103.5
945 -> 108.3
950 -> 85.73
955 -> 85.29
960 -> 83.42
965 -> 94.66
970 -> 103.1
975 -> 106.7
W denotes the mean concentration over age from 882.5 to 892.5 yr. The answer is 95.8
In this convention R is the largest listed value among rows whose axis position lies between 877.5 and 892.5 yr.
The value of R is 95.91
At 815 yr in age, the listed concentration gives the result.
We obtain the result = 79.6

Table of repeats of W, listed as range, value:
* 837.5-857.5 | 83.8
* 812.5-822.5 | 81.2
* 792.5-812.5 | 69.1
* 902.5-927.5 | 102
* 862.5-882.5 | 94.2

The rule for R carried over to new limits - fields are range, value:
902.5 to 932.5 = 105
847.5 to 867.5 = 90.38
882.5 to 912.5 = 103.8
